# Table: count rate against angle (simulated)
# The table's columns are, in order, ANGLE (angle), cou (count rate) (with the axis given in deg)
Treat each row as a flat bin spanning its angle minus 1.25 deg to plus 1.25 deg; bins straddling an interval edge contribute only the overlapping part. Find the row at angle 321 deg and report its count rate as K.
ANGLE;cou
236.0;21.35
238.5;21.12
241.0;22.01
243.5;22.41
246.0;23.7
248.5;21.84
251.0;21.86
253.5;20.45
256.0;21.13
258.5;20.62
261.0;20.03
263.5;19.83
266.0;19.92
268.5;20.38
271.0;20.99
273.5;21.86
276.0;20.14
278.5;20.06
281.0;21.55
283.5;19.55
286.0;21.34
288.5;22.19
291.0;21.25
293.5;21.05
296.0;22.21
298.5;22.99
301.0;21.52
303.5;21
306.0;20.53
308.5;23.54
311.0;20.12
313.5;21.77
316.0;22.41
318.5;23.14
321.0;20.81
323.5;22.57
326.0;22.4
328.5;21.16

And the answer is 20.81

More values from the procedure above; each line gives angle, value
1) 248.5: 21.84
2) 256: 21.13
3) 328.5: 21.16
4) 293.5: 21.05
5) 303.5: 21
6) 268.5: 20.38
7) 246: 23.7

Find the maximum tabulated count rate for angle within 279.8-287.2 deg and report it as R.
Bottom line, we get 21.55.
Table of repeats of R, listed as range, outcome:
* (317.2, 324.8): 23.14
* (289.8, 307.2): 22.99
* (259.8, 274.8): 21.86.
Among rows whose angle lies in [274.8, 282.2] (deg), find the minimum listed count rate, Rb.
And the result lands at 20.06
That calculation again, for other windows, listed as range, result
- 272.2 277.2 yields 20.14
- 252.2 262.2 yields 20.03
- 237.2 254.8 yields 20.45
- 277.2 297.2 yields 19.55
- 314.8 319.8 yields 22.41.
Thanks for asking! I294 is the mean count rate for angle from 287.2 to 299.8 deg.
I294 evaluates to 21.9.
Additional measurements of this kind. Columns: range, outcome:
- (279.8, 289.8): 21.2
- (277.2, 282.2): 20.8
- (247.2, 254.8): 21.4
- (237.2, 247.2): 22.3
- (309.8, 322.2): 21.7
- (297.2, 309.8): 21.9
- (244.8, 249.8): 22.8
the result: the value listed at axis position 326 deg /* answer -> 22.4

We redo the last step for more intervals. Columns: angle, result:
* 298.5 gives 22.99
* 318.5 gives 23.14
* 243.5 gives 22.41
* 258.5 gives 20.62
